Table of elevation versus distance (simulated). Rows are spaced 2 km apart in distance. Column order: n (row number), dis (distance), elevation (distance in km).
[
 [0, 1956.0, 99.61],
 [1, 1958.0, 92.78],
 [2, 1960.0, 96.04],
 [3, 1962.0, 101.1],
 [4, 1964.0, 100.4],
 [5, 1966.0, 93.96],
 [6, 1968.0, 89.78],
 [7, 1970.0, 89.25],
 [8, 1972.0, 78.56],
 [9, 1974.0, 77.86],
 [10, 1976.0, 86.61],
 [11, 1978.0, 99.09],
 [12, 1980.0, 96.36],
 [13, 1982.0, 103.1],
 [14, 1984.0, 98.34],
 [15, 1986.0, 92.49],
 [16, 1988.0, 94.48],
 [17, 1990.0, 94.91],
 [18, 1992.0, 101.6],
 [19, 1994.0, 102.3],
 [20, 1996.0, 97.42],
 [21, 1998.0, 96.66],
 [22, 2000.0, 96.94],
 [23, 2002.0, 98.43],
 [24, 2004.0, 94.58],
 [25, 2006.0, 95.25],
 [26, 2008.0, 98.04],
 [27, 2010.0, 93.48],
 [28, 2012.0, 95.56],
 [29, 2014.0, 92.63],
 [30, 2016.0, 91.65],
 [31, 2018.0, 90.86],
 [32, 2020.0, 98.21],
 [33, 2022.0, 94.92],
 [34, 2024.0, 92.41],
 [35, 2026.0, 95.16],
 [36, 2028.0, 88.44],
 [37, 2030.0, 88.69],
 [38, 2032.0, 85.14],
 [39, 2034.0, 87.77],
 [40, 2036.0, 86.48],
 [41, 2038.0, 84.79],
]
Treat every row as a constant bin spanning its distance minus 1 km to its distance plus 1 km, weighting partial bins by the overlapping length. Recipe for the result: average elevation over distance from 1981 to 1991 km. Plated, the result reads 96.7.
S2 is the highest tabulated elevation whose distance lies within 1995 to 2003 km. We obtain 98.43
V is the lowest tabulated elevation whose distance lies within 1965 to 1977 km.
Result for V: 77.86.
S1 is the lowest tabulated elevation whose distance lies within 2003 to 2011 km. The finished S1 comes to 93.48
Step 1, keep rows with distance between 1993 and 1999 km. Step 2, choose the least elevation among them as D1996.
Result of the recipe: 96.66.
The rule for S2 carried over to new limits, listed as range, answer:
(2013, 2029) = 98.21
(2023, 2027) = 95.16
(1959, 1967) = 101.1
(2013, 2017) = 92.63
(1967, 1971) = 89.78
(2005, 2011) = 98.04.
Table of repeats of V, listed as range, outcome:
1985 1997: 92.49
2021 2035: 85.14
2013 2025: 90.86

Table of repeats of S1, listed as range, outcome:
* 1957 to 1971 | 89.25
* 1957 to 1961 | 92.78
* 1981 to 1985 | 98.34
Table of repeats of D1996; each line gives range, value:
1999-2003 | 96.94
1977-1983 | 96.36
